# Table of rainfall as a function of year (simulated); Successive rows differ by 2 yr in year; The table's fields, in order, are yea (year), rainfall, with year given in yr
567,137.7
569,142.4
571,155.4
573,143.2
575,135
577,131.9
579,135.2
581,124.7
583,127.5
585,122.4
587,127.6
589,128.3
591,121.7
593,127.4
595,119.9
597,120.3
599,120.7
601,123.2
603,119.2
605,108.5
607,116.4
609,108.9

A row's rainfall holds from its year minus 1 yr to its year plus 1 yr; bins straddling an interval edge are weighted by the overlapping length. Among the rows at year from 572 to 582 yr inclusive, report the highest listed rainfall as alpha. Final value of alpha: 143.2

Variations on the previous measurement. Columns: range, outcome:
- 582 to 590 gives 128.3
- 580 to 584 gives 127.5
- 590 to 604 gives 127.4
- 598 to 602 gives 123.2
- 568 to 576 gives 155.4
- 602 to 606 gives 119.2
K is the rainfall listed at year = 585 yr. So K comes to 122.4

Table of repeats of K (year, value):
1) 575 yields 135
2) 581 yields 124.7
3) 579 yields 135.2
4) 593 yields 127.4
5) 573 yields 143.2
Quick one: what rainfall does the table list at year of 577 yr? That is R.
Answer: 131.9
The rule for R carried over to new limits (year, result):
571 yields 155.4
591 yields 121.7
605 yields 108.5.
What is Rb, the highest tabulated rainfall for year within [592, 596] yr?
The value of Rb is 127.4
